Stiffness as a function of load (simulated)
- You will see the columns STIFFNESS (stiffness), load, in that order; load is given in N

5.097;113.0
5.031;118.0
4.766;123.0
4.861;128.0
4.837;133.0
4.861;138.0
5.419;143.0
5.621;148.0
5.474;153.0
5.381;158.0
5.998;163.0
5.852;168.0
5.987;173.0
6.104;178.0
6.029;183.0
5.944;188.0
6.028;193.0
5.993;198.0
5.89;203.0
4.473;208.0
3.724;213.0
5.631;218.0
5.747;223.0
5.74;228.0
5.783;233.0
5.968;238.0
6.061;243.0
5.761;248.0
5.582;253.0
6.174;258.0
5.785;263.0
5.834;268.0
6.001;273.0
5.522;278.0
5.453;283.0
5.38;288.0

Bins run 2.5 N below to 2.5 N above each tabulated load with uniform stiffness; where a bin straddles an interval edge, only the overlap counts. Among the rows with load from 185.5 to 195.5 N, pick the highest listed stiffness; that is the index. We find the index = 6.028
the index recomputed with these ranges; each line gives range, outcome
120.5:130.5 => 4.861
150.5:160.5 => 5.474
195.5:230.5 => 5.993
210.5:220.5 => 5.631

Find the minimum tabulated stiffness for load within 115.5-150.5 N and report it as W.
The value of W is 4.766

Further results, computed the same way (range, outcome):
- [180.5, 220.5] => 3.724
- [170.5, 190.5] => 5.944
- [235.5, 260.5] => 5.582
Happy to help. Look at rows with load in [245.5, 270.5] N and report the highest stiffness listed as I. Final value 6.174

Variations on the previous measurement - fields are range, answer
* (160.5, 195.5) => 6.104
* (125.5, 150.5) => 5.621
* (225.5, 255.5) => 6.061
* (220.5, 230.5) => 5.747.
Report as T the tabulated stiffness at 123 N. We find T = 4.766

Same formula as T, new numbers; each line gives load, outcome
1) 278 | 5.522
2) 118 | 5.031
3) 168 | 5.852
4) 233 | 5.783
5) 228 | 5.74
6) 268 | 5.834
